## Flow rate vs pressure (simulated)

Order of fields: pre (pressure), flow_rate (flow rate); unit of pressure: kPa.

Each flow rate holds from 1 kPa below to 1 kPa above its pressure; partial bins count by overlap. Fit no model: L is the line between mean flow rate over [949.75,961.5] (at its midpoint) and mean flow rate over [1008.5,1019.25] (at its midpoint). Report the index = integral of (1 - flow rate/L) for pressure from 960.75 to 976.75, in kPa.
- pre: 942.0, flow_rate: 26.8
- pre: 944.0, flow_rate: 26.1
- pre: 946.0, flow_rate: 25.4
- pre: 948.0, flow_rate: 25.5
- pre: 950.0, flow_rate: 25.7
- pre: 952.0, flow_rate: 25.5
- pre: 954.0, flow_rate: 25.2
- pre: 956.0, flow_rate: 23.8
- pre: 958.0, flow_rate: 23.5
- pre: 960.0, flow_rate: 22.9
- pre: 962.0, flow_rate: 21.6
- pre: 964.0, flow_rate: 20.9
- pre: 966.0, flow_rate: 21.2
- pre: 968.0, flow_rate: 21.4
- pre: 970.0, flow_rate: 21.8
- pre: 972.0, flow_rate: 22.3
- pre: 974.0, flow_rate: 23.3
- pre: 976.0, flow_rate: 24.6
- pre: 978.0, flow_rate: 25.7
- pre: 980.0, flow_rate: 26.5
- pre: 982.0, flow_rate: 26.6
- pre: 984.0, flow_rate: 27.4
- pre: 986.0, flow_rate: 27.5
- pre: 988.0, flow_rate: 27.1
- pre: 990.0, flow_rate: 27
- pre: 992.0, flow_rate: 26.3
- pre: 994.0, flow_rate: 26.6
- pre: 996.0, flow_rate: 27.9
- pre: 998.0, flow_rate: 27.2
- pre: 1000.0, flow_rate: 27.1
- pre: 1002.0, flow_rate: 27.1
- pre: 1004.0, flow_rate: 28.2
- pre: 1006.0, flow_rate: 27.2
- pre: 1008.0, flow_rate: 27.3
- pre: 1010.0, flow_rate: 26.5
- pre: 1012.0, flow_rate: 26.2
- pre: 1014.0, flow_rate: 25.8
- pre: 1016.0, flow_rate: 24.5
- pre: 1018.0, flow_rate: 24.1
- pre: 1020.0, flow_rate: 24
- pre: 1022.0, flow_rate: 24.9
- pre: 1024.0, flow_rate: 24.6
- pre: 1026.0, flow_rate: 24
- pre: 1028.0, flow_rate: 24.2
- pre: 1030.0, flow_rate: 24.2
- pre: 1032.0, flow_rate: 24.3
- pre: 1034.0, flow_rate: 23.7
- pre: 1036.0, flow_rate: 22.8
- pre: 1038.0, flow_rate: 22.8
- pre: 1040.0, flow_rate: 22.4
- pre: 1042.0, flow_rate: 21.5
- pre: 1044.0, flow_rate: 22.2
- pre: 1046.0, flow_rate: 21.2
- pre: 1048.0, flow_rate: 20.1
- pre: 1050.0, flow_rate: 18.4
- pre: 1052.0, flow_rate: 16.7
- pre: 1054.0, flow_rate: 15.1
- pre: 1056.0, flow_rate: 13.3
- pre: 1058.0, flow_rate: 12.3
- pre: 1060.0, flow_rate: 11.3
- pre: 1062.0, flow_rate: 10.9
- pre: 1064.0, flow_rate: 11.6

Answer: 1.6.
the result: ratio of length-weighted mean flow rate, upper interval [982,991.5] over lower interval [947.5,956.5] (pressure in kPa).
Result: 1.08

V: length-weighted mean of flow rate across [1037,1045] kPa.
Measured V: 22.2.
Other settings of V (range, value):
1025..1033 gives 24.2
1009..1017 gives 25.8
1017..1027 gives 24.3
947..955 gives 25.5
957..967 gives 22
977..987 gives 26.7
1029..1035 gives 24.1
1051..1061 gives 13.7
